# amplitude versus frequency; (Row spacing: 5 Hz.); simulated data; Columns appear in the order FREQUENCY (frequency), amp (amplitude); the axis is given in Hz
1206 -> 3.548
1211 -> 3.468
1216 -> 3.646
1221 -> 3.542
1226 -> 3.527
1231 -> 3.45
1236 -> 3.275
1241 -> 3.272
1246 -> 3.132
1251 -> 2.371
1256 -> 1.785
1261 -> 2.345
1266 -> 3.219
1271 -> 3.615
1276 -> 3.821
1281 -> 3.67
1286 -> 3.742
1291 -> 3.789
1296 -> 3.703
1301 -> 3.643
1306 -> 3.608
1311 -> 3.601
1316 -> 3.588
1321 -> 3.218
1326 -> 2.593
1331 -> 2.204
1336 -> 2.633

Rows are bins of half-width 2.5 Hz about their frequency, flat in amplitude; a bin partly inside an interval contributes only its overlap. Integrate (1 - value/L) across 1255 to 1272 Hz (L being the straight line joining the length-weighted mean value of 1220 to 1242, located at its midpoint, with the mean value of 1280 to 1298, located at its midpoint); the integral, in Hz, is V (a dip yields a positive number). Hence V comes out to 4.0 Hz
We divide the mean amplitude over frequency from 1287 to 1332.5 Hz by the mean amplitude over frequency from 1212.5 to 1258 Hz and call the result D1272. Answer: 1.07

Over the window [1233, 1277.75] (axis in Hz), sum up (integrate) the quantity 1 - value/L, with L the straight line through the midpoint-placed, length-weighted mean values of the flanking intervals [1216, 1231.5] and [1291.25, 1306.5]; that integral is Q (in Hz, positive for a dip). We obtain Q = 7.8 Hz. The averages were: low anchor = 3.54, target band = 2.97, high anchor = 3.68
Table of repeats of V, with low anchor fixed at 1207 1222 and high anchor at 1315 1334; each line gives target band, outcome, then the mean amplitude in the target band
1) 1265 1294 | -5.0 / 3.67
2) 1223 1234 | -0.1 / 3.48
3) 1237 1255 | 2.7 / 2.86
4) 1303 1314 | -2.5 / 3.61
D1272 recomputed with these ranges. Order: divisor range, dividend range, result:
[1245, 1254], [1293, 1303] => 1.40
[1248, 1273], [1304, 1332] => 1.20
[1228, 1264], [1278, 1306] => 1.31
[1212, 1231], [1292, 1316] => 1.03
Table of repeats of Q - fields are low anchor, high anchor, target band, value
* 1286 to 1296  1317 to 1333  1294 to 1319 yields -2.4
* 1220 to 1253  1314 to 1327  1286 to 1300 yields -2.4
